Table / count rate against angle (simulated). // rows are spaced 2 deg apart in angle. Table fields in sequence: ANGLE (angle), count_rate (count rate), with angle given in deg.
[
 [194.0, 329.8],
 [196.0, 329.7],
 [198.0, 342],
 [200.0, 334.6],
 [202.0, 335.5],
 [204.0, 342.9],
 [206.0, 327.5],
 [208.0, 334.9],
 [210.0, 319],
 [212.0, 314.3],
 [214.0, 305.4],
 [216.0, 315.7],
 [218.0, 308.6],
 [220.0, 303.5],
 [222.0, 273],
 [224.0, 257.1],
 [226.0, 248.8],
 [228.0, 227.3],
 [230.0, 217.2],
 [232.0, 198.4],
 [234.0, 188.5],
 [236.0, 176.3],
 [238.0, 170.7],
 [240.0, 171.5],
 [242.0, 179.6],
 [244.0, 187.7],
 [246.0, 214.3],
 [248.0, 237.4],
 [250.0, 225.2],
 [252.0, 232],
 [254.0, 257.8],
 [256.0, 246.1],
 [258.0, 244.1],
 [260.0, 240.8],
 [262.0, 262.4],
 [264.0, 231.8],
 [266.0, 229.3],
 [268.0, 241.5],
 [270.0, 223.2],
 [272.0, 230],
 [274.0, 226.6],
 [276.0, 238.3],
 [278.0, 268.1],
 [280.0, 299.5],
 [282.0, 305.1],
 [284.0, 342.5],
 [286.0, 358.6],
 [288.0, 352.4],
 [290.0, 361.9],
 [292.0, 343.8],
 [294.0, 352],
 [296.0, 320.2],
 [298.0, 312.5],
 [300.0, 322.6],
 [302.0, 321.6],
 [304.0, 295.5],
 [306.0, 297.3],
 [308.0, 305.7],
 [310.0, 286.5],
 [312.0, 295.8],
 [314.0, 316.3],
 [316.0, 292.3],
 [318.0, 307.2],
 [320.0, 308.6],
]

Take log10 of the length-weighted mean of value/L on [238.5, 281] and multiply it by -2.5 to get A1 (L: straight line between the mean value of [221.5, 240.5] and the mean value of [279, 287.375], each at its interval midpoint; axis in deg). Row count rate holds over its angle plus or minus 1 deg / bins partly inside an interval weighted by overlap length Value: 0.19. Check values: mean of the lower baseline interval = 212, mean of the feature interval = 232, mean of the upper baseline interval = 328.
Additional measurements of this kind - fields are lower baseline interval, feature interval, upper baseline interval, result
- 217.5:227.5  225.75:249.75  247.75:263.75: 0.280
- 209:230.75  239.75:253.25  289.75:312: 0.365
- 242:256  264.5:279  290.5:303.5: 0.158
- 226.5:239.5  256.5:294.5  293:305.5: -0.011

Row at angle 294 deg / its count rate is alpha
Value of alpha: 352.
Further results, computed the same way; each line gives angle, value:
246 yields 214.3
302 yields 321.6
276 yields 238.3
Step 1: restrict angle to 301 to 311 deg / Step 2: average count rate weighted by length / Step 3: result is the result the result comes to 301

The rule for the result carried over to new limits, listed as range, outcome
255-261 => 244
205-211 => 327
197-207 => 336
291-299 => 332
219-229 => 262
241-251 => 209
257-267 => 242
